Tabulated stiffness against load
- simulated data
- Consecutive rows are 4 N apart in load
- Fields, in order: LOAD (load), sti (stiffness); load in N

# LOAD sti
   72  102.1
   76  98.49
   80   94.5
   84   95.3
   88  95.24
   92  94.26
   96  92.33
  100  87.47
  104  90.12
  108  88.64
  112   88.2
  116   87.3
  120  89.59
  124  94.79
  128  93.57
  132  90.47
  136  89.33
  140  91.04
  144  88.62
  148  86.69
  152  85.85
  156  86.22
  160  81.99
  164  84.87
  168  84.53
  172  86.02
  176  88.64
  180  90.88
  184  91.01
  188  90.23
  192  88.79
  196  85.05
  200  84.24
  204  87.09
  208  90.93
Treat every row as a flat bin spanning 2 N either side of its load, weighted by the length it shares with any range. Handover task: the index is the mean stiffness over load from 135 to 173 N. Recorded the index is 86.5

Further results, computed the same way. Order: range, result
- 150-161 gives 84.9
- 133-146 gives 89.7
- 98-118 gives 88.3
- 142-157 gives 86.9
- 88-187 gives 89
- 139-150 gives 88.6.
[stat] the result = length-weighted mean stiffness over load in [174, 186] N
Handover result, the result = 90.2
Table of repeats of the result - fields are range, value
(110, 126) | 90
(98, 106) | 88.8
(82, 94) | 94.9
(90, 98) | 93.3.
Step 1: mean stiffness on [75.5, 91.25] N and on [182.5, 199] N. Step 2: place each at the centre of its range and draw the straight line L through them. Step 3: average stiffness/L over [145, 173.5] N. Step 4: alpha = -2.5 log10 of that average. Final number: 0.06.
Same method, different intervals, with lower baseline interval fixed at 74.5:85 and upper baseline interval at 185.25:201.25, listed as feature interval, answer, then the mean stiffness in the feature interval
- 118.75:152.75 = 0.02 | 90.2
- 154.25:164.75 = 0.07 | 84.3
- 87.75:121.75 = 0.05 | 90.1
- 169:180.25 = 0.01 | 87.8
